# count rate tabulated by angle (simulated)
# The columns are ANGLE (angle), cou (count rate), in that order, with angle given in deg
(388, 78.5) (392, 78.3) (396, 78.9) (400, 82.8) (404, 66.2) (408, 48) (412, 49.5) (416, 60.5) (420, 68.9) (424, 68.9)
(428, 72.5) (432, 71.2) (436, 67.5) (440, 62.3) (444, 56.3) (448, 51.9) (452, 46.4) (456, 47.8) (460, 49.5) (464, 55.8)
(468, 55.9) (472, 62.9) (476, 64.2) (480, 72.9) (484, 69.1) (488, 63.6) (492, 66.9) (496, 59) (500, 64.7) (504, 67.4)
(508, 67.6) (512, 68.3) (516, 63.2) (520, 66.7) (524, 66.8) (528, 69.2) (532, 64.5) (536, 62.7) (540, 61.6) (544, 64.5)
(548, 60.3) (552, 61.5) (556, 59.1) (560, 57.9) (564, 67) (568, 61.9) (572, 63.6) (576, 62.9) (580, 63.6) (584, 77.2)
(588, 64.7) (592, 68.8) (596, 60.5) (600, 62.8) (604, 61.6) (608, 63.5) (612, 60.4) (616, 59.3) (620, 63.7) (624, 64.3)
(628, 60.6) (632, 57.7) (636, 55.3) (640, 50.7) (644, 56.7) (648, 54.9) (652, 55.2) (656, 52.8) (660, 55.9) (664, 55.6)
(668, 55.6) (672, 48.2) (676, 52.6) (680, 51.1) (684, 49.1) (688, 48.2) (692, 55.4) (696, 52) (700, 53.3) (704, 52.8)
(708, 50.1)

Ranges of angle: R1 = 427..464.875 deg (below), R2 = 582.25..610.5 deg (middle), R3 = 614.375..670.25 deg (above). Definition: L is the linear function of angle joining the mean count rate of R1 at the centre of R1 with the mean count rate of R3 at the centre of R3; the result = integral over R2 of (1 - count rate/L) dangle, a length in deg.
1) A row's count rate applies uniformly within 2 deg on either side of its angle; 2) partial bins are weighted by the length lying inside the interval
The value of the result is -4.06 deg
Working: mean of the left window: 57.8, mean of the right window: 57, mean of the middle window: 65.4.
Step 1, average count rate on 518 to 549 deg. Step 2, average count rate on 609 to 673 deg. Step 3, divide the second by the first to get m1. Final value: 0.9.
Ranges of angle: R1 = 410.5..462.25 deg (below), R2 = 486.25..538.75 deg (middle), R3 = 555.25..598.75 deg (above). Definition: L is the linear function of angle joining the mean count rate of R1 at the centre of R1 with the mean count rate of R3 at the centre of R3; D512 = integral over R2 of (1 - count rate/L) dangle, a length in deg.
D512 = -2.7 deg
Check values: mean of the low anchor 59.6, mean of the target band 65.4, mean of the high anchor 64.4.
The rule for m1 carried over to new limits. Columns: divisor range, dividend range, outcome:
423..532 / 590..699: 0.90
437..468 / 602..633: 1.15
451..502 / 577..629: 1.06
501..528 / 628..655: 0.83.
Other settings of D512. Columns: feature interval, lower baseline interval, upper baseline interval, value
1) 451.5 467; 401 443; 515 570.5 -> 3.2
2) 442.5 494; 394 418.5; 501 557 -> 4.6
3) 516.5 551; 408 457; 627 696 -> -4.3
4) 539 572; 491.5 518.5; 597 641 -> 0.6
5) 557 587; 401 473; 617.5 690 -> -4.3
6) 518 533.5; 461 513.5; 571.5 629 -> -0.7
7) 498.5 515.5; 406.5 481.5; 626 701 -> -2.6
